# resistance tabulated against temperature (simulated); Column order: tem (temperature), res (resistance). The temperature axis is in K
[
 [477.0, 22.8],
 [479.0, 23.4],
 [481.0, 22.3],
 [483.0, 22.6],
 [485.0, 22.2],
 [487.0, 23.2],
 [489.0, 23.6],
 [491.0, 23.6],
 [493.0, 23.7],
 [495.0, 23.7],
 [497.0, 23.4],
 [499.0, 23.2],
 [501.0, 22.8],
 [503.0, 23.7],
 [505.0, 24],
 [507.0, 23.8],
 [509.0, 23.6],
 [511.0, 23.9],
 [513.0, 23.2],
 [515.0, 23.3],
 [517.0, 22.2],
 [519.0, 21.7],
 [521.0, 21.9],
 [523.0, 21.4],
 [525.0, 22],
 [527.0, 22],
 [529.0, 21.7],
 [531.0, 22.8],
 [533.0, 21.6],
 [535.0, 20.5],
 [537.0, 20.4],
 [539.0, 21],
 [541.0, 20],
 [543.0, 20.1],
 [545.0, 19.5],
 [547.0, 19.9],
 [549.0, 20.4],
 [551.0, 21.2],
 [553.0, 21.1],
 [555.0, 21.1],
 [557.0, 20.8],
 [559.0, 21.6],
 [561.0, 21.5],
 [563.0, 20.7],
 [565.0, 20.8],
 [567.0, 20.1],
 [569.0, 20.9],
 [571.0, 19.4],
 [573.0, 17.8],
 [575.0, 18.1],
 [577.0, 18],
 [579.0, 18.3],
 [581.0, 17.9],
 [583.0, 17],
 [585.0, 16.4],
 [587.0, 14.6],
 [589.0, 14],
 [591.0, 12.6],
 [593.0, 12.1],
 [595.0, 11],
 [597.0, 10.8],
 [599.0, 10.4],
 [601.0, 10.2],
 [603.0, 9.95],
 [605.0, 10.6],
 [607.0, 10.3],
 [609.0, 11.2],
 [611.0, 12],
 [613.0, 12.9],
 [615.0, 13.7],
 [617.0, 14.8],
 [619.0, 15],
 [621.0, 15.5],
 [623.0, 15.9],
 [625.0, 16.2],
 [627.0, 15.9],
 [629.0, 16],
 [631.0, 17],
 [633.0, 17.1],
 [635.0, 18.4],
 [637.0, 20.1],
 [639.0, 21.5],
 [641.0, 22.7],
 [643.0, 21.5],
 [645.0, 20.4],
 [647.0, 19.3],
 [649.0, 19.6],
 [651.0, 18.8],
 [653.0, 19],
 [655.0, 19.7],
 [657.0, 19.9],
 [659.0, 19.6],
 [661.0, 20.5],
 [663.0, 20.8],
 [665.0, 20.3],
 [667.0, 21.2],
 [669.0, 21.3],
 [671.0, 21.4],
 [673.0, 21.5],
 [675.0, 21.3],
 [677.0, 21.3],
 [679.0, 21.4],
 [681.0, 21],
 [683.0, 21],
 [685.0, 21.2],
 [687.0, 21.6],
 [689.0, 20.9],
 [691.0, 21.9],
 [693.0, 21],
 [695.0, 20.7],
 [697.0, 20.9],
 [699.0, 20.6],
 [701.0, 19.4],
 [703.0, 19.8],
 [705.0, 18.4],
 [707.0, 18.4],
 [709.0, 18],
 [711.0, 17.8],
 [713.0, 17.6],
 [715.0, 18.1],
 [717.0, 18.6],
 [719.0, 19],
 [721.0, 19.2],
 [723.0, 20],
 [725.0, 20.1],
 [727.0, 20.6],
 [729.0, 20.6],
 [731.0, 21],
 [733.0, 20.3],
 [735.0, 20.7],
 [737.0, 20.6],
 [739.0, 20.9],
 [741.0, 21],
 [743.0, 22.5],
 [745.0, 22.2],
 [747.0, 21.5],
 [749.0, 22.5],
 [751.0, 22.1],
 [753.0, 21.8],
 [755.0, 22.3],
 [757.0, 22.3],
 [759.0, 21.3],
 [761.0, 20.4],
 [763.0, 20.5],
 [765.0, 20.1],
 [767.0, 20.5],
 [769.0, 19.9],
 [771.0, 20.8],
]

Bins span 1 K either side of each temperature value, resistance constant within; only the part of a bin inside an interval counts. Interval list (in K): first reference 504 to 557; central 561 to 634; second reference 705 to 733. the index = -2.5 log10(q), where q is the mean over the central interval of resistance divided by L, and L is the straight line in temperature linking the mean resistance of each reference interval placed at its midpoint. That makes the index 0.339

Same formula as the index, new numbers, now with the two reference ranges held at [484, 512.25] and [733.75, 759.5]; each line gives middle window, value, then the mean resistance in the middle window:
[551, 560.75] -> 0.09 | 21.2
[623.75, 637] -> 0.30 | 17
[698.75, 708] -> 0.15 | 19.2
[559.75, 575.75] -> 0.15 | 20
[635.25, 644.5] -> 0.06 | 21.1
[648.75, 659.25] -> 0.15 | 19.4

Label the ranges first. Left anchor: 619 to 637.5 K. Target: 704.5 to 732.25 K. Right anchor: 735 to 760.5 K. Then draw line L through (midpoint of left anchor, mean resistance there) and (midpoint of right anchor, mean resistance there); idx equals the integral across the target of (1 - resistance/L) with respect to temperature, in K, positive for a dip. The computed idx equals 1.8 K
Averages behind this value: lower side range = 16.7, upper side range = 21.7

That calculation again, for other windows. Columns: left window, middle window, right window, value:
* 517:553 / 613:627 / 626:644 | 3.03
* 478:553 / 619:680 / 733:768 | 6.43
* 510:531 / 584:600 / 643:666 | 6.32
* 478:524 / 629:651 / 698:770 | 1.91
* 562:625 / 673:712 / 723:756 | -2.42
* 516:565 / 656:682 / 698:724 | -1.99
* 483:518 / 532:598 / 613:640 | 4.77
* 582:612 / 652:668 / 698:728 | -4.22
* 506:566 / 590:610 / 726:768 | 9.81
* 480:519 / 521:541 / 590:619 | -1.69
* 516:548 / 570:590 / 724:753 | 3.80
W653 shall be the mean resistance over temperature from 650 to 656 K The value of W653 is 19.2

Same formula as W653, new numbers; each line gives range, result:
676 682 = 21.2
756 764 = 21.1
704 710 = 18.3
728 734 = 20.6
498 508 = 23.5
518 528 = 21.8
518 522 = 21.8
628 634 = 16.7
